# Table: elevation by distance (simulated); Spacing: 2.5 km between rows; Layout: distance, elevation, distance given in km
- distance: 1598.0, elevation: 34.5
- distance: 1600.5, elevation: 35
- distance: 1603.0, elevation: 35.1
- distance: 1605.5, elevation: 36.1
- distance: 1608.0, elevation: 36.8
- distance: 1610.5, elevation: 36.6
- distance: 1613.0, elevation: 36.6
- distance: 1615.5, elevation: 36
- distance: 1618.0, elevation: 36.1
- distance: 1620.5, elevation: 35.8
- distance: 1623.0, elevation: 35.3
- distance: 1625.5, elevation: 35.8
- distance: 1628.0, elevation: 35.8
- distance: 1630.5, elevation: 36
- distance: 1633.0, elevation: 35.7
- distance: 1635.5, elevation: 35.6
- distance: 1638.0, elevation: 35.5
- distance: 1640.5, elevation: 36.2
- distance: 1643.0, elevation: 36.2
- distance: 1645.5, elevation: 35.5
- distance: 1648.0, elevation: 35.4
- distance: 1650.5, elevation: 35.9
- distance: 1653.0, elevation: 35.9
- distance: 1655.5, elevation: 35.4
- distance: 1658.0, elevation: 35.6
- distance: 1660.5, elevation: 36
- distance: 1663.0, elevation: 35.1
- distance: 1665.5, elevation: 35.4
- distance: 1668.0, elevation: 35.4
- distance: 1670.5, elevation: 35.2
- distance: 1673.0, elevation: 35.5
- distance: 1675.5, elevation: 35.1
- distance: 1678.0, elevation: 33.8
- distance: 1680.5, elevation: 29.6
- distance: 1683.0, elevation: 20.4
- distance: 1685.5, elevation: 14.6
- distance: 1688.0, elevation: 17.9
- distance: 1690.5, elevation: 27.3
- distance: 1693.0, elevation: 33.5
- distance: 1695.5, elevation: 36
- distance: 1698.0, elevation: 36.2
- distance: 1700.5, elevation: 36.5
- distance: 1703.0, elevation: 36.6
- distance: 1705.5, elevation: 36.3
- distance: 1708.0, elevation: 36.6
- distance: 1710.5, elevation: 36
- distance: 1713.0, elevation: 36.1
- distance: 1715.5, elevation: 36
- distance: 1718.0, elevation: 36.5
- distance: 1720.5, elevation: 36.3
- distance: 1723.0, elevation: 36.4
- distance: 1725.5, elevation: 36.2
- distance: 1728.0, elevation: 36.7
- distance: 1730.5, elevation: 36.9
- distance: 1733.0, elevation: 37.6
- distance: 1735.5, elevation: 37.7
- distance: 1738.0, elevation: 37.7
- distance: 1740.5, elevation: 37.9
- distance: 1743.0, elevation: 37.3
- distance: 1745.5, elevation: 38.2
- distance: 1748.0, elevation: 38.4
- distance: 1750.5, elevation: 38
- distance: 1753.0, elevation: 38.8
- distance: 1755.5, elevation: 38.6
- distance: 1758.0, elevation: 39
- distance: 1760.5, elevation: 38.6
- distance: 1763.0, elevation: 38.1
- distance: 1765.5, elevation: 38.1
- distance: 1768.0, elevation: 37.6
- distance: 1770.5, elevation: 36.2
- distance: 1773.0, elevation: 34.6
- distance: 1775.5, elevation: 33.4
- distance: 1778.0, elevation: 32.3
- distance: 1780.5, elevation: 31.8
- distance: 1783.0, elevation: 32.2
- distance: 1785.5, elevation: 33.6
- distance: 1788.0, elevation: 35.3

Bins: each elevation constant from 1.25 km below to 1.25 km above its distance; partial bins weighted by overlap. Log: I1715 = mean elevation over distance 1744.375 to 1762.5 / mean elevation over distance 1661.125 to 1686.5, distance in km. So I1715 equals 1.23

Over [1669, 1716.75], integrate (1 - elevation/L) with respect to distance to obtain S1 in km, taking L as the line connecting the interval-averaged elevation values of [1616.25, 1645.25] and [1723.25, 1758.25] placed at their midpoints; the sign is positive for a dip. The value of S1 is 6.2 km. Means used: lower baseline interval 35.8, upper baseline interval 37.7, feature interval 32.1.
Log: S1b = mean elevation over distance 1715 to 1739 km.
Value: 36.8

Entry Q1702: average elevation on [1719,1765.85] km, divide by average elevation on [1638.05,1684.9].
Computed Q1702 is 1.11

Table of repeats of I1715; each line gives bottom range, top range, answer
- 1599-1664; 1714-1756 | 1.04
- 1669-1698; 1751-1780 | 1.25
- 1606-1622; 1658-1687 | 0.87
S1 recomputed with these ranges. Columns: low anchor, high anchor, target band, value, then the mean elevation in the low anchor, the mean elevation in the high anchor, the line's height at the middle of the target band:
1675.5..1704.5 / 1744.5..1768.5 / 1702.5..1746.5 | -3.5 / 29.6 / 38.4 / 34.2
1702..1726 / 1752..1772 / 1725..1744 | -0.1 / 36.3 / 38.1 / 37.1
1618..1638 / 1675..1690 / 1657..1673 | -4.0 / 35.7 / 24.8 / 28.3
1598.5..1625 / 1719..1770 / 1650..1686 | 3.7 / 35.9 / 37.7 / 36.7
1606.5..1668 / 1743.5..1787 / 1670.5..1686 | 2.8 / 35.8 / 36.3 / 36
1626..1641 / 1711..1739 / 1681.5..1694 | 4.7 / 35.8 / 36.7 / 36.3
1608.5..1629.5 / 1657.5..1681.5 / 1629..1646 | -0.1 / 36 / 34.7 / 35.5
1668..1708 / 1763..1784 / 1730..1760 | -4.0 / 31.3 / 34.8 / 33.6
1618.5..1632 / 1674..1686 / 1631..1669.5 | -4.4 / 35.8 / 27.6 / 32.1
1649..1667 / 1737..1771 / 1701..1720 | 0.3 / 35.6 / 38.1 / 37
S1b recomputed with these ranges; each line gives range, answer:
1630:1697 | 32.9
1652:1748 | 34.3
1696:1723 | 36.3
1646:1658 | 35.6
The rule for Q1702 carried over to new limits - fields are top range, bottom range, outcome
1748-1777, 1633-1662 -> 1.05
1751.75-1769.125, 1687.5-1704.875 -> 1.17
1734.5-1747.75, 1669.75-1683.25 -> 1.17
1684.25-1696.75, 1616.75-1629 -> 0.72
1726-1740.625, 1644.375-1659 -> 1.05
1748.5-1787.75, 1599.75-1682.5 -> 1.02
